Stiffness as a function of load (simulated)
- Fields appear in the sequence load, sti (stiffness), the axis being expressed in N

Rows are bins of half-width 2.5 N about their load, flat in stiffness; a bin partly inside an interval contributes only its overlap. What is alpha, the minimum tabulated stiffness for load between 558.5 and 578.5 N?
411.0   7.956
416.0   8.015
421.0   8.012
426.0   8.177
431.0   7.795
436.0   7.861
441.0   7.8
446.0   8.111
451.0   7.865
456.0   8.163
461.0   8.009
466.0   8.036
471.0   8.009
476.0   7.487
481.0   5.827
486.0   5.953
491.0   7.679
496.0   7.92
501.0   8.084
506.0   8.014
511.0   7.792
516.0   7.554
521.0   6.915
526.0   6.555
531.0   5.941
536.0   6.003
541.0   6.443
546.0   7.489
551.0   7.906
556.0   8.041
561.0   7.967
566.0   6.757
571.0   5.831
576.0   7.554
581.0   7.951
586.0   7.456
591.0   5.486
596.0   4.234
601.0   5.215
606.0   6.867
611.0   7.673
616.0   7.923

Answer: 5.831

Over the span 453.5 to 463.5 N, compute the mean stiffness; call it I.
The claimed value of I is 8.09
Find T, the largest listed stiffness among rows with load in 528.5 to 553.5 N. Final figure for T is 7.906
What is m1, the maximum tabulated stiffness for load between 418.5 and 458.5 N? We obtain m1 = 8.177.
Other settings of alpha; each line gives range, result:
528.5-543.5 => 5.941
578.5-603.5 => 4.234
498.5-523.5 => 6.915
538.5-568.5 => 6.443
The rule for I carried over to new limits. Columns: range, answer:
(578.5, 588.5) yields 7.7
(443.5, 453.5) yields 7.99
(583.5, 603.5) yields 5.6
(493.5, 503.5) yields 8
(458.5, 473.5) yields 8.02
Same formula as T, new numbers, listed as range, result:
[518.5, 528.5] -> 6.915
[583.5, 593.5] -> 7.456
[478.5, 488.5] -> 5.953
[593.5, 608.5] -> 6.867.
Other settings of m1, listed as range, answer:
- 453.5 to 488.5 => 8.163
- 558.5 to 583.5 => 7.967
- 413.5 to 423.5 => 8.015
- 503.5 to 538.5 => 8.014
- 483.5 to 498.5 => 7.92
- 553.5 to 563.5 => 8.041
